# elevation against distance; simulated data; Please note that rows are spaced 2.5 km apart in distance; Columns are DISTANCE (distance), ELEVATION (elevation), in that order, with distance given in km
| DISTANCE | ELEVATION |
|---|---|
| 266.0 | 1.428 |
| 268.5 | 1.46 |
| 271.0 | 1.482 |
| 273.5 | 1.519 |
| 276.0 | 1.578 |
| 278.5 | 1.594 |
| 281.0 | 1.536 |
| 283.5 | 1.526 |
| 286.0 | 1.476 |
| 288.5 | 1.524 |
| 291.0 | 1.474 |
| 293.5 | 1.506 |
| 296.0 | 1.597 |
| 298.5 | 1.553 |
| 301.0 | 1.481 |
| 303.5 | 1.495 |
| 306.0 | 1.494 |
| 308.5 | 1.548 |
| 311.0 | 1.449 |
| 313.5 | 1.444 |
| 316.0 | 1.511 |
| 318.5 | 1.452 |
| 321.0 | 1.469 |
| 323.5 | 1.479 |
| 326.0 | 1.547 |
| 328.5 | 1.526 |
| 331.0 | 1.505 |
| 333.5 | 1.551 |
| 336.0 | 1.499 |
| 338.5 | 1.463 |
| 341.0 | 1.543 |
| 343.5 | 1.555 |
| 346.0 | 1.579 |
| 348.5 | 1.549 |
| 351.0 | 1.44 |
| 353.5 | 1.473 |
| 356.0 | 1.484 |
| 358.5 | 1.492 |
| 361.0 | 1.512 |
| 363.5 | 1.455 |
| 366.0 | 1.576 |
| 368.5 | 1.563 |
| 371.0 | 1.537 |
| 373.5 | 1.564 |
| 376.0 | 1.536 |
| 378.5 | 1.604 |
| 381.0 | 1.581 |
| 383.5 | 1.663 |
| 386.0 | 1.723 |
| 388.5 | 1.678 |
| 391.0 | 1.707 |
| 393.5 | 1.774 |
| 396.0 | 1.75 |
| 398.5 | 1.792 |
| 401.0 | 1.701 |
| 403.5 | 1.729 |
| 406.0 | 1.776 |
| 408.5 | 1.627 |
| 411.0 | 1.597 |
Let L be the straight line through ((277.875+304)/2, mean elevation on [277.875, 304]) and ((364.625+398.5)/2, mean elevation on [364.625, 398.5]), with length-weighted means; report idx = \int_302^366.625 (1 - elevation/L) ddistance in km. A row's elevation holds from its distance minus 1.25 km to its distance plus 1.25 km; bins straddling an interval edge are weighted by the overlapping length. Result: 3.1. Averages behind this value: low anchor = 1.52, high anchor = 1.64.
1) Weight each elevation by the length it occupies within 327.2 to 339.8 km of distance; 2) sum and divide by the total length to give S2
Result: 1.51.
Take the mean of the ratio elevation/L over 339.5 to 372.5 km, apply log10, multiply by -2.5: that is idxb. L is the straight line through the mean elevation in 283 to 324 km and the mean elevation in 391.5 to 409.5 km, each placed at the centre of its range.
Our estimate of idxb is 0.07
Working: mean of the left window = 1.5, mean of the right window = 1.74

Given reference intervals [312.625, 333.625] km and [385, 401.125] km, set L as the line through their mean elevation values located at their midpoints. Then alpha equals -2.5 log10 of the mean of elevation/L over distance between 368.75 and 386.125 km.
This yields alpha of 0.06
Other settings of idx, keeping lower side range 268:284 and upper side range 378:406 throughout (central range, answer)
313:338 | 1.67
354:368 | 1.30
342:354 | 0.86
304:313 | 0.50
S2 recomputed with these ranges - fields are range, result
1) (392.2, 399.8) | 1.77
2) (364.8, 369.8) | 1.57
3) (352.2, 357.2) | 1.48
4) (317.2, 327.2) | 1.49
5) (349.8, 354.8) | 1.46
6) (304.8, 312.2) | 1.5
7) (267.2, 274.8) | 1.49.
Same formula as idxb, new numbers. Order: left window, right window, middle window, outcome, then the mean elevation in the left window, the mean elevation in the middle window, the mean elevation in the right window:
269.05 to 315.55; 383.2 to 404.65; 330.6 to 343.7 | 0.06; 1.51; 1.52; 1.73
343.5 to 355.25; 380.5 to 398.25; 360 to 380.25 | 0.05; 1.51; 1.54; 1.71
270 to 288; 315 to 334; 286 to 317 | 0.01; 1.53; 1.51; 1.5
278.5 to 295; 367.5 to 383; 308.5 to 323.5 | 0.04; 1.51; 1.47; 1.57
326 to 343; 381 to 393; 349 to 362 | 0.07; 1.52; 1.48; 1.69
